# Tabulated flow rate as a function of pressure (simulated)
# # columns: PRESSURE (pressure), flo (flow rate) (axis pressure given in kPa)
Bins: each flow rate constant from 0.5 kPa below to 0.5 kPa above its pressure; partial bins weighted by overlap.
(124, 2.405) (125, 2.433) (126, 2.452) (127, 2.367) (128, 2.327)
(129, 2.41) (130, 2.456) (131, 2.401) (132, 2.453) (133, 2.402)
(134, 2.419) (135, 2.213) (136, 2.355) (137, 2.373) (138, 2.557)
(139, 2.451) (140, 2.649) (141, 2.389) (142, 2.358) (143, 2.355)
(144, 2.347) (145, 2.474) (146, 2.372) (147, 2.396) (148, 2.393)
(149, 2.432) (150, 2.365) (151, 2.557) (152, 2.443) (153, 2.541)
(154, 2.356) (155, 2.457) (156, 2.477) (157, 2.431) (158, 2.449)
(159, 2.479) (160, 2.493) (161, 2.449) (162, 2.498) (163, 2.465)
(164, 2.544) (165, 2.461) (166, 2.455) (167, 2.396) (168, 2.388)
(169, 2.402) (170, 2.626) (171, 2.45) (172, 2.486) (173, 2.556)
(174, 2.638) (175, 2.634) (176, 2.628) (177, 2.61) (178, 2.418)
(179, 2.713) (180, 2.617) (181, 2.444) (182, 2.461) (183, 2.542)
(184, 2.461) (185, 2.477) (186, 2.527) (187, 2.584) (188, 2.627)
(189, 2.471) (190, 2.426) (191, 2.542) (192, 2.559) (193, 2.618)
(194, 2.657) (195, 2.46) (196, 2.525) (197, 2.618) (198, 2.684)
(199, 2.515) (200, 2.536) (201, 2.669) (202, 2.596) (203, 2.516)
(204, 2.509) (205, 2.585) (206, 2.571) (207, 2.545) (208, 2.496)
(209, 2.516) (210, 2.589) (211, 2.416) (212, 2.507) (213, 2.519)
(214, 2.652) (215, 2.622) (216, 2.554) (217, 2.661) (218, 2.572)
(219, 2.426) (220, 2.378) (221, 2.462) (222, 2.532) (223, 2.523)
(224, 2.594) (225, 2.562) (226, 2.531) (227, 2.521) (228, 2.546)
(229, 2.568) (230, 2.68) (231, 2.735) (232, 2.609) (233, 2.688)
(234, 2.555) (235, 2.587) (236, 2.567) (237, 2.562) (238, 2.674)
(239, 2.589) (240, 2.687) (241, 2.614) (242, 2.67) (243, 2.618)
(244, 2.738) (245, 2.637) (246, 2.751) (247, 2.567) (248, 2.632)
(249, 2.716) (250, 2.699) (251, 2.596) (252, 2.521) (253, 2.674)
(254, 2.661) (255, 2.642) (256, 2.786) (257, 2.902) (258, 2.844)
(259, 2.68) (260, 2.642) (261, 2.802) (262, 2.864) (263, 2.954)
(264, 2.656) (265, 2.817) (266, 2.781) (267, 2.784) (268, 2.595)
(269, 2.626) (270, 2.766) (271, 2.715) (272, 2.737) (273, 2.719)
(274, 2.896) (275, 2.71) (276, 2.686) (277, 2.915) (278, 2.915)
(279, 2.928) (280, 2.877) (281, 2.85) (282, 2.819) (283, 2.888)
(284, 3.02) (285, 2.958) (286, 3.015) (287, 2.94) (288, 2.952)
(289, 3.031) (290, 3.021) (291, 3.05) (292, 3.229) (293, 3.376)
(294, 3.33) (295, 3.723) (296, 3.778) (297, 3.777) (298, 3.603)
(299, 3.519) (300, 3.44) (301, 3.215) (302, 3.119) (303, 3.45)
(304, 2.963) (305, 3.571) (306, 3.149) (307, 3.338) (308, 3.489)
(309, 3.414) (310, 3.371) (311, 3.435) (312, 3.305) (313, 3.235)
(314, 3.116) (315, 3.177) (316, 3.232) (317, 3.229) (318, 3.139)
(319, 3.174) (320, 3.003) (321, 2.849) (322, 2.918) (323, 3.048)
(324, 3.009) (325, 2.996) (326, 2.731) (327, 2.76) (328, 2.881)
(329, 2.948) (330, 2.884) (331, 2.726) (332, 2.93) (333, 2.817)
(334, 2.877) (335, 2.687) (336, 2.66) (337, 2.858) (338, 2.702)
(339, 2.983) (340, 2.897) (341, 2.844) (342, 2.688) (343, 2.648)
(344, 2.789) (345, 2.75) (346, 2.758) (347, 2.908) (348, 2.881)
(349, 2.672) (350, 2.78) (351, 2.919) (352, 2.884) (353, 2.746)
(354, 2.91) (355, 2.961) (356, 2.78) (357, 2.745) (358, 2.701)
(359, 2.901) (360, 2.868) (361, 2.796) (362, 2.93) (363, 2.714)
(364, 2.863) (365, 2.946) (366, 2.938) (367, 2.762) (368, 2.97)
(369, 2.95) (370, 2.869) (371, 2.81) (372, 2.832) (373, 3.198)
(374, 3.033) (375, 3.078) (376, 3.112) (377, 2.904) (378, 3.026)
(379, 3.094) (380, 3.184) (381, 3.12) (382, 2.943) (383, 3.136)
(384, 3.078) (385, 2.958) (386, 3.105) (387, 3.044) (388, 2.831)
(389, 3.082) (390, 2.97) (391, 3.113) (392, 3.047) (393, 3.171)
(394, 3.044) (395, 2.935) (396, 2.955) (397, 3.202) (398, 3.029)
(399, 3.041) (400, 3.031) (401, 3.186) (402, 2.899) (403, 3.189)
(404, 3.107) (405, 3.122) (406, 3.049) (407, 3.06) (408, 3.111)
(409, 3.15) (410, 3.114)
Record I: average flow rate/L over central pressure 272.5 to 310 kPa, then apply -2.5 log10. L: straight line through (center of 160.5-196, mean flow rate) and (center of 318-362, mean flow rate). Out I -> -0.15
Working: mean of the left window 2.52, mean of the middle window 3.16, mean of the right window 2.85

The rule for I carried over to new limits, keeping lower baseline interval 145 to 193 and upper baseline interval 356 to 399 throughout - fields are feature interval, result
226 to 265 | 0.00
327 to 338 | 0.02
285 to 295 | -0.13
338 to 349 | 0.04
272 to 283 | -0.03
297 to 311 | -0.20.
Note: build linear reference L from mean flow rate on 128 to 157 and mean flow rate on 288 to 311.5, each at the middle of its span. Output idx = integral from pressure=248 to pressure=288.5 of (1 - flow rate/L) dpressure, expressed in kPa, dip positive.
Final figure 4.9 kPa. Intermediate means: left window 2.42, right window 3.36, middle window 2.79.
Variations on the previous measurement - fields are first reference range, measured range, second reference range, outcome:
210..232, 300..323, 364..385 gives -3.4 kPa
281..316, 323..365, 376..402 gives 4.3 kPa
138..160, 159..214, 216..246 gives -0.5 kPa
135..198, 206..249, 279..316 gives 3.8 kPa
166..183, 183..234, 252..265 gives 1.2 kPa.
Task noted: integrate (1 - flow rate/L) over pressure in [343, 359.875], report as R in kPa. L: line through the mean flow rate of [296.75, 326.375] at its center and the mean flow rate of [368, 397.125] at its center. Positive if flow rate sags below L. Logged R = 1.6 kPa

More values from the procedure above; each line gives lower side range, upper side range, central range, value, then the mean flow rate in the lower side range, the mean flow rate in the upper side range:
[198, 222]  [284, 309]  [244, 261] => 1.3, 2.54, 3.29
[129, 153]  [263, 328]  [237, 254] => 1.3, 2.42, 3.07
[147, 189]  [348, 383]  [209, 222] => 0.3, 2.5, 2.91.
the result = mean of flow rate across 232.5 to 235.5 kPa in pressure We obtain 2.61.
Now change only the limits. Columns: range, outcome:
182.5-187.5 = 2.52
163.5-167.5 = 2.46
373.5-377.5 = 3.03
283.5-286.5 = 3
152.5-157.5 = 2.45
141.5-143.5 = 2.36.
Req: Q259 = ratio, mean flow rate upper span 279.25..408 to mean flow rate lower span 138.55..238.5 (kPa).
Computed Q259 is 1.20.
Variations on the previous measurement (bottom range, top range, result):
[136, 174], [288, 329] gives 1.31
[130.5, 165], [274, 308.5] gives 1.30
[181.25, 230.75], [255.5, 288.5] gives 1.11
